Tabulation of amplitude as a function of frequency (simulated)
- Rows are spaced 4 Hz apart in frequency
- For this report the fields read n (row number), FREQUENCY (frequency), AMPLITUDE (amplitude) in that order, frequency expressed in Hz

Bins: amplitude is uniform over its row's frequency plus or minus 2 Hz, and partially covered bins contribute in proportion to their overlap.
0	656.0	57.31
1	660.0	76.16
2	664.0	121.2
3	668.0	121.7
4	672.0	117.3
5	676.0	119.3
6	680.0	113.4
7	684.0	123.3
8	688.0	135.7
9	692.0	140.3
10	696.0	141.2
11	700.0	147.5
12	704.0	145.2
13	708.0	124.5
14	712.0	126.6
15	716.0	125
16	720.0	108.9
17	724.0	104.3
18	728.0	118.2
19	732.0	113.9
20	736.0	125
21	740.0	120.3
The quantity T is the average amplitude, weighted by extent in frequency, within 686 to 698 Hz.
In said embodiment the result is 139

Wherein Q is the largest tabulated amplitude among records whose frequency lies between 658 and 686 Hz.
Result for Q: 123.3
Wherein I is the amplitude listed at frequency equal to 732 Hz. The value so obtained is 113.9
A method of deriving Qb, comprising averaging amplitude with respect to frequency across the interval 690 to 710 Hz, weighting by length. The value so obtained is 140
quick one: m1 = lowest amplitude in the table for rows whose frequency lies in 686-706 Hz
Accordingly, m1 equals 135.7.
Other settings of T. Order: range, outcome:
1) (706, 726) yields 118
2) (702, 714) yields 132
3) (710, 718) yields 126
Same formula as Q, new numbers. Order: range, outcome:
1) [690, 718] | 147.5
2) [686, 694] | 140.3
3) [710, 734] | 126.6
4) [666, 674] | 121.7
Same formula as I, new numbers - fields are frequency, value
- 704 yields 145.2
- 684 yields 123.3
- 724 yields 104.3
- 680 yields 113.4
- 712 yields 126.6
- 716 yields 125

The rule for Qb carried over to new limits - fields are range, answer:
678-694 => 128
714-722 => 117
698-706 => 146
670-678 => 118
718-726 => 107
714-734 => 114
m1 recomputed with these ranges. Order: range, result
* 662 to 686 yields 113.4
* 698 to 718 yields 124.5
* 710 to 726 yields 104.3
